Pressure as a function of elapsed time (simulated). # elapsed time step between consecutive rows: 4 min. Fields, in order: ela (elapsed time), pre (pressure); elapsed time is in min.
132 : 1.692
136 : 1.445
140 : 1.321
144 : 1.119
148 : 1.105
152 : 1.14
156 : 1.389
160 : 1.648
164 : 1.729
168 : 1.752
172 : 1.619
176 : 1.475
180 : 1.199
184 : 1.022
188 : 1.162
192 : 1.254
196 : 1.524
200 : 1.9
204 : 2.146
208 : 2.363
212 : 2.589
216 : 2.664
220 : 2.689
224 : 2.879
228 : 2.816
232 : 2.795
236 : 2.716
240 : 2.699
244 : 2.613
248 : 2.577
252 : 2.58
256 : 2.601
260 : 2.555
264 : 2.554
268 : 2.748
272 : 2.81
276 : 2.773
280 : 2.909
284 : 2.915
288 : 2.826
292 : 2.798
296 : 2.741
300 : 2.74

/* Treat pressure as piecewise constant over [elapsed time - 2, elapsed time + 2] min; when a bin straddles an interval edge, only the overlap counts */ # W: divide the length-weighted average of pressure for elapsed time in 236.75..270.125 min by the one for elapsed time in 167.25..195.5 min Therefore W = 1.9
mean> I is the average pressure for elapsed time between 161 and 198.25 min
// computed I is 1.42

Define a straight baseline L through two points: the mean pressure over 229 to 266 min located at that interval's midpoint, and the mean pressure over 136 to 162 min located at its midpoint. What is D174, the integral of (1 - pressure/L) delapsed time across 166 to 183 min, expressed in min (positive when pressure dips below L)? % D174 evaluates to 1.58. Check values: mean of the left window 1.3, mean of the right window 2.64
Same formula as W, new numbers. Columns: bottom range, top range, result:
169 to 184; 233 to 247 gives 1.92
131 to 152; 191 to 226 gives 1.73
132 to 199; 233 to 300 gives 1.96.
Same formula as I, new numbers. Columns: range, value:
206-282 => 2.68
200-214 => 2.3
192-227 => 2.3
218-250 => 2.72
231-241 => 2.73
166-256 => 2.15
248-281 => 2.68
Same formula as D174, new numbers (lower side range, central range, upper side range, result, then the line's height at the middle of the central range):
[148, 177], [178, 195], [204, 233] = 7.0 min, 2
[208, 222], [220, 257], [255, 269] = -1.3 min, 2.61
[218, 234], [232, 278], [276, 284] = 2.8 min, 2.84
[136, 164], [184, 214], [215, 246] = 5.8 min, 2.19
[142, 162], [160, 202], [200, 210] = 6.4 min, 1.77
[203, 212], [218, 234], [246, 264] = -2.4 min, 2.43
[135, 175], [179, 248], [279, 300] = -4.4 min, 2.04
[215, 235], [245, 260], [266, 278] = 1.0 min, 2.77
